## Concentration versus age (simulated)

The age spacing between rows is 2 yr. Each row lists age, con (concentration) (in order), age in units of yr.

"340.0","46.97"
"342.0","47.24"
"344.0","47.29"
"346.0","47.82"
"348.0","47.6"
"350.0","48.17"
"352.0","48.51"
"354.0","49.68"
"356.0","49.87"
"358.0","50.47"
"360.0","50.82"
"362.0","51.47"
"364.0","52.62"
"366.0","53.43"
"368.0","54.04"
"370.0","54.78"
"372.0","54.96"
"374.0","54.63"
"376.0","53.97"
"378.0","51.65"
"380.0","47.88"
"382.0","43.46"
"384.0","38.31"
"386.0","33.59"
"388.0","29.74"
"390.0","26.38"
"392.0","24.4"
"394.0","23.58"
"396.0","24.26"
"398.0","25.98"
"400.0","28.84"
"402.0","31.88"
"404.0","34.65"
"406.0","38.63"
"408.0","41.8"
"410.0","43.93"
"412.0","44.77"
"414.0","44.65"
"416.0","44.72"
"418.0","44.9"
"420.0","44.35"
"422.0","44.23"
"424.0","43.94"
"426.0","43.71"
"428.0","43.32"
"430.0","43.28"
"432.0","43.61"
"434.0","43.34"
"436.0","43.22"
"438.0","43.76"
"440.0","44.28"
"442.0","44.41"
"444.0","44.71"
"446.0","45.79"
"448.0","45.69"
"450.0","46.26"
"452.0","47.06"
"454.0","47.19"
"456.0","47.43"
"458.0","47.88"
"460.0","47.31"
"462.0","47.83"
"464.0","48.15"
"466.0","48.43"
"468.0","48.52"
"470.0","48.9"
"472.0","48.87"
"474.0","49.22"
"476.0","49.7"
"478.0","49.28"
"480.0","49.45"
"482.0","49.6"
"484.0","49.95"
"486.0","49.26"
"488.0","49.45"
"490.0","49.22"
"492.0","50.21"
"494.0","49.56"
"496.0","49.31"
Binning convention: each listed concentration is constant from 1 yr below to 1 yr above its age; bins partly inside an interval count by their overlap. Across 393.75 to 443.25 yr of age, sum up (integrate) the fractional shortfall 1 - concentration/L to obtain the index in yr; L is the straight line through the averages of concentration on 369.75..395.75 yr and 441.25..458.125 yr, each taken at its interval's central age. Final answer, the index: 3.92 yr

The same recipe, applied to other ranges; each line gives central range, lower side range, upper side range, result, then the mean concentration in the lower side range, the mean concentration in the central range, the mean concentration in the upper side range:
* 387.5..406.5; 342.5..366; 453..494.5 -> 8.0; 49.6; 28.6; 48.8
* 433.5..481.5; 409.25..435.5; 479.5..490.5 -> 0.1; 44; 47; 49.5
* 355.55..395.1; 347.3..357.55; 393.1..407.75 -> -4.2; 48.9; 44.9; 30.4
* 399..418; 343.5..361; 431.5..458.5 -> 2.9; 49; 39.6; 45.3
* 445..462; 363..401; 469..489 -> 0.1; 40.9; 46.9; 49.4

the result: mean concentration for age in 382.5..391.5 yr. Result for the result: 32.2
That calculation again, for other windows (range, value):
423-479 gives 46.3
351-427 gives 42.7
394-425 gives 38.3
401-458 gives 43.6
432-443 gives 43.8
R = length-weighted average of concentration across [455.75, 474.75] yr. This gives 48.3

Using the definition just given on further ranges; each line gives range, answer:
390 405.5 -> 27.9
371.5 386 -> 48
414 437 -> 43.9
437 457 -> 45.7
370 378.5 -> 54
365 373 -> 54.3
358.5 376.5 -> 53.3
